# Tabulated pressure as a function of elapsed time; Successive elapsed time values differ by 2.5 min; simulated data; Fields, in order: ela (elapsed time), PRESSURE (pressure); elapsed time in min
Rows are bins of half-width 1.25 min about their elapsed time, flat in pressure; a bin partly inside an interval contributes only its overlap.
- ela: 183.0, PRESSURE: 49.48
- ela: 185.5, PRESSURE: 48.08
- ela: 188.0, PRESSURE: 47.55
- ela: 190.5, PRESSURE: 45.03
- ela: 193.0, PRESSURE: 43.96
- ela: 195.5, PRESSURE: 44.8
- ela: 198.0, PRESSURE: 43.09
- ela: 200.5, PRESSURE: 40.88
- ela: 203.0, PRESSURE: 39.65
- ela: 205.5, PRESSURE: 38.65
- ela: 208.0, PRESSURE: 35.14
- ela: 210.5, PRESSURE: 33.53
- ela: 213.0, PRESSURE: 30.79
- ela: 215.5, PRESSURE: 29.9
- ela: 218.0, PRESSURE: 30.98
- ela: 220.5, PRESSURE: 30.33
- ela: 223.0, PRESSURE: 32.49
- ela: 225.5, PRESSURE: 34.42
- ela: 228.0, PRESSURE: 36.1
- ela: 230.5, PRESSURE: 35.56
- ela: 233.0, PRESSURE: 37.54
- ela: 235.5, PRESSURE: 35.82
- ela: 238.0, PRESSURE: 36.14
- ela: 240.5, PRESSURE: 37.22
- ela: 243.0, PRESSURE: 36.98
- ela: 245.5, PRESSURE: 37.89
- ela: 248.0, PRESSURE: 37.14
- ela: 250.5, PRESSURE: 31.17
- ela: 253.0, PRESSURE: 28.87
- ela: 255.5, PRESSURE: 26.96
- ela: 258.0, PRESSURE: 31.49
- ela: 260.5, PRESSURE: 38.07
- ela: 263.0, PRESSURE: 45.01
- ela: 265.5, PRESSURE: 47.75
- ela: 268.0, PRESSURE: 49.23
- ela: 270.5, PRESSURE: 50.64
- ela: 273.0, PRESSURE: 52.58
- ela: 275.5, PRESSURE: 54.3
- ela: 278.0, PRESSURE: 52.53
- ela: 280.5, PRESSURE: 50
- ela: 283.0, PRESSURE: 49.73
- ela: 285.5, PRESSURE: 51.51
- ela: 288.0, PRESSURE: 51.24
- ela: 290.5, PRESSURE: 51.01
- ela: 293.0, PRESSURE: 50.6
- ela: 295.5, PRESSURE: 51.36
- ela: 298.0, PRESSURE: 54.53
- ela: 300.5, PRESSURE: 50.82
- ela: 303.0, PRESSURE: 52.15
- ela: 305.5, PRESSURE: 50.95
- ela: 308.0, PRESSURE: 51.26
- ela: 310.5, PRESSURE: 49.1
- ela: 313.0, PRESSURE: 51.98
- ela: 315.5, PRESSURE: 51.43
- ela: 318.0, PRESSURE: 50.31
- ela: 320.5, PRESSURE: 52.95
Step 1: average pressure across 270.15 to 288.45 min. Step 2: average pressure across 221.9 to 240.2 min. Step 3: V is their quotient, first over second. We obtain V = 1.45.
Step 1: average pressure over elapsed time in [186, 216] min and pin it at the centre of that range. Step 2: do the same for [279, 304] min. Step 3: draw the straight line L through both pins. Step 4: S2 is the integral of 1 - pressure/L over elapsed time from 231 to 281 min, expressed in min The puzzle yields 6.77 min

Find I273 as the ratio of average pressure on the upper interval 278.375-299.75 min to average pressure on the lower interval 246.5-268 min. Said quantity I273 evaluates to 1.4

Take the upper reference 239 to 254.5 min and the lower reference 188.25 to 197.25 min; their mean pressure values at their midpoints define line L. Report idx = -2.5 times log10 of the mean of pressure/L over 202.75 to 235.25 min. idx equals 0.17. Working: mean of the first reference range 44.8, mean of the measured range 34.1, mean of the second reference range 34.8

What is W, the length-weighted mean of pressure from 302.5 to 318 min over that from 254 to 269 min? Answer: 1.29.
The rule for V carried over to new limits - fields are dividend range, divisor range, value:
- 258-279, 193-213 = 1.22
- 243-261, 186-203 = 0.75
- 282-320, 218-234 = 1.50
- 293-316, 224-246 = 1.42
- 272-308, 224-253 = 1.45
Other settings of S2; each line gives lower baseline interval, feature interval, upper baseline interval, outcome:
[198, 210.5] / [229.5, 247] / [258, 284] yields 2.68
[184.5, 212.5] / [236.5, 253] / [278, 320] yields 3.73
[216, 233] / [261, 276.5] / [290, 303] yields -1.56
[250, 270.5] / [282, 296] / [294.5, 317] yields -1.28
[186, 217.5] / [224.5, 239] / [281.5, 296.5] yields 2.48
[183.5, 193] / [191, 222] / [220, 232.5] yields 2.99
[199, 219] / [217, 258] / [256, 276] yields 6.08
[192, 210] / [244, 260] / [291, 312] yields 4.66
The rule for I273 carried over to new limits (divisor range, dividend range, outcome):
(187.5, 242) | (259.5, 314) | 1.36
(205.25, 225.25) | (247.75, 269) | 1.14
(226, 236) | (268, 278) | 1.44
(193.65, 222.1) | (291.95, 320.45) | 1.42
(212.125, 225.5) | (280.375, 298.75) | 1.64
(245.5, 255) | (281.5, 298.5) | 1.57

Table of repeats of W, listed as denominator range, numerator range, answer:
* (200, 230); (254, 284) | 1.33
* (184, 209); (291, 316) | 1.20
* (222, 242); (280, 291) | 1.42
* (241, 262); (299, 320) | 1.51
